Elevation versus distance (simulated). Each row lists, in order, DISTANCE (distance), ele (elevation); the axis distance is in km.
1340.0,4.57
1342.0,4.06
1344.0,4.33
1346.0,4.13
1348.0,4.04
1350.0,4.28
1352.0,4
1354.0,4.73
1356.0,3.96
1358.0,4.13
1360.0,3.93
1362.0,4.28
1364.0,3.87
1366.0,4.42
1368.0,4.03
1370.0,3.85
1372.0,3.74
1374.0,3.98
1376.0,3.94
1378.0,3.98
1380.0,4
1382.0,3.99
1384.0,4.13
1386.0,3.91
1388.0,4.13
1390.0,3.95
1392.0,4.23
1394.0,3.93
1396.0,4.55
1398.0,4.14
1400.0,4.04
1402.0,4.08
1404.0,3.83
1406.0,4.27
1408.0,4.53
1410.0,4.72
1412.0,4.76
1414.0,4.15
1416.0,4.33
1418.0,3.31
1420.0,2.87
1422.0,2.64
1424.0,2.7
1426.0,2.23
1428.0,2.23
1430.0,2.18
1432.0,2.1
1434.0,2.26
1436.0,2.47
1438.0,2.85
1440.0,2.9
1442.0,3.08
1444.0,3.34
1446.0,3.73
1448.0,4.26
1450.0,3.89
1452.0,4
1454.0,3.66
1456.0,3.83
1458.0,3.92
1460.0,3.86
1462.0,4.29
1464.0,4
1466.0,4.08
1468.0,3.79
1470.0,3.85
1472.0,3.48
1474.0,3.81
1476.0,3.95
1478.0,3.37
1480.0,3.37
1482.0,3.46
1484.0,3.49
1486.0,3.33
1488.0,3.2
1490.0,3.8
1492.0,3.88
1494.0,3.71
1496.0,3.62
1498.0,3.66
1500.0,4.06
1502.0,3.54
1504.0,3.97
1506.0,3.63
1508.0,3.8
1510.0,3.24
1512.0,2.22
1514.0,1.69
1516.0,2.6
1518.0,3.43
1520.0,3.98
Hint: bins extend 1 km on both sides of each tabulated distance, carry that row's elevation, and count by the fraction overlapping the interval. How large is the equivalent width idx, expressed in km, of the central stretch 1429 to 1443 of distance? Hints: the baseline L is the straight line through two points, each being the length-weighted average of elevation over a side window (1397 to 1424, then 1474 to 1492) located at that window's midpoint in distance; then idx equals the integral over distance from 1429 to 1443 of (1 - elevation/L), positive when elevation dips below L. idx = 4.6 km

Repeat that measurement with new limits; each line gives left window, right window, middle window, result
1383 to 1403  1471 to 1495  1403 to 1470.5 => 6.1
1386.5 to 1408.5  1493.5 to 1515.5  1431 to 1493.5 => 2.1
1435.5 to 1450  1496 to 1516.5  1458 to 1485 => -3.8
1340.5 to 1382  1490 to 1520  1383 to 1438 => 4.2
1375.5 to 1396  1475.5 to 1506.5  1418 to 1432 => 5.0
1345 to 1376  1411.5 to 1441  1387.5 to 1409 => -4.8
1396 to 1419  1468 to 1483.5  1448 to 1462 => -0.4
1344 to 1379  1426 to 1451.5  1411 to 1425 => -1.2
